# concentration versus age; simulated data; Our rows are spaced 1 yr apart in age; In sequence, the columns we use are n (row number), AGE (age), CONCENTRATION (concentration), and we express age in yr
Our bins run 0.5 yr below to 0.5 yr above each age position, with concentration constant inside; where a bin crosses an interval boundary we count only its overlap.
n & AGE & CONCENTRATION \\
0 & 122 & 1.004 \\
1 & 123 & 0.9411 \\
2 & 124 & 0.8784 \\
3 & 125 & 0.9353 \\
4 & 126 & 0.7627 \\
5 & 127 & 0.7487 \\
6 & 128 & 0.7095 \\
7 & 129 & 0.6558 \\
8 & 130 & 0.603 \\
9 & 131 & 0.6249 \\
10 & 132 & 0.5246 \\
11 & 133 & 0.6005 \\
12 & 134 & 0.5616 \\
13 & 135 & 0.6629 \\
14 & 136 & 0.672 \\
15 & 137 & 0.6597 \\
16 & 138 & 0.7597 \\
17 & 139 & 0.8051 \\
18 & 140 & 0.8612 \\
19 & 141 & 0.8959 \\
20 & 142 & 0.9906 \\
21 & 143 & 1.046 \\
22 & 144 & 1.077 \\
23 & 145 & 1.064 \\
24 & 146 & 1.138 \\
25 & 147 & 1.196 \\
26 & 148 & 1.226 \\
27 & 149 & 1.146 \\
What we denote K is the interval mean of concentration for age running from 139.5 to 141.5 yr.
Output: 0.879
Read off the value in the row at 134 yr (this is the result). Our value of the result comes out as 0.5616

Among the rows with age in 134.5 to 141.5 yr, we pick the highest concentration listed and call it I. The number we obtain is 0.8959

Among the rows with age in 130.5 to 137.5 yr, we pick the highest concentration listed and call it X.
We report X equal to 0.672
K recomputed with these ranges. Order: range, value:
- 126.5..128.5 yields 0.729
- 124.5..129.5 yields 0.762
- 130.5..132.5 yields 0.575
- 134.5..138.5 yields 0.689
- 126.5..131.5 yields 0.668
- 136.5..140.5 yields 0.771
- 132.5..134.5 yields 0.581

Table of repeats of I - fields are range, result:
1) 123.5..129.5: 0.9353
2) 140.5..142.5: 0.9906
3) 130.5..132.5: 0.6249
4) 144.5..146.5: 1.138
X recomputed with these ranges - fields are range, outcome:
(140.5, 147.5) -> 1.196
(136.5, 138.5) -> 0.7597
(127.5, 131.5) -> 0.7095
